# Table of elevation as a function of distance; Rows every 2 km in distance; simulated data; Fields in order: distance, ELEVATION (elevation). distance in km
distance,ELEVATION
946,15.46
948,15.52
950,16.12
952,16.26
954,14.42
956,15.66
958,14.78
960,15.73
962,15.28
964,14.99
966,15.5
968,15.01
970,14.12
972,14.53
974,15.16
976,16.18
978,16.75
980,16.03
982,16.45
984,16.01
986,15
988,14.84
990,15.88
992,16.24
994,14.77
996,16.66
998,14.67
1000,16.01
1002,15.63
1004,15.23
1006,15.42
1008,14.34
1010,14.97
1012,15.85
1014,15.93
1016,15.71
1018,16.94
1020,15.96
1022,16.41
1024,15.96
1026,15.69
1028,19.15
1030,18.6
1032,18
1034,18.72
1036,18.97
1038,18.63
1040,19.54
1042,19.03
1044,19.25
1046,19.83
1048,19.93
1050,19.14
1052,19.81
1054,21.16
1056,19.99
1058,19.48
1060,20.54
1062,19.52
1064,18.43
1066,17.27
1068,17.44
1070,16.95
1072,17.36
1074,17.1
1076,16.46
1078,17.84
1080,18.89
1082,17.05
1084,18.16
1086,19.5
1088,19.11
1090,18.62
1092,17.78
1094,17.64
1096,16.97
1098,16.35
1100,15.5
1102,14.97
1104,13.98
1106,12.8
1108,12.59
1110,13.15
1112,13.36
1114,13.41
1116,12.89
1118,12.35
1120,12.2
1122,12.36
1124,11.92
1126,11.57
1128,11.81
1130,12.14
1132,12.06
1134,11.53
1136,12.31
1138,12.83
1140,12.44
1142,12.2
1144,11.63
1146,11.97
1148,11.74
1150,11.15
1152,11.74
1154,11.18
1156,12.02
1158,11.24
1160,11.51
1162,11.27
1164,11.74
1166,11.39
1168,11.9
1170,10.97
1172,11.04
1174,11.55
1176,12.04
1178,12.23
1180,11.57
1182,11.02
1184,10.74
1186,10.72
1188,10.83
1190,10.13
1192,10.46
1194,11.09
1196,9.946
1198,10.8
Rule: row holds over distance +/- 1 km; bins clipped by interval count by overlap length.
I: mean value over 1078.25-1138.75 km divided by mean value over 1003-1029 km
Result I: 0.9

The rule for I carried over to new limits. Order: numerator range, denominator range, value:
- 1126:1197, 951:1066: 0.68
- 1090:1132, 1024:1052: 0.74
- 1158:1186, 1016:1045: 0.64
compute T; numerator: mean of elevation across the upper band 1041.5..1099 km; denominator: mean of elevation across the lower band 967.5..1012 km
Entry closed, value 1.20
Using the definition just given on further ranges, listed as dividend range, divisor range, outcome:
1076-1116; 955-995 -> 1.04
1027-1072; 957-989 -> 1.24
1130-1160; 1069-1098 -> 0.67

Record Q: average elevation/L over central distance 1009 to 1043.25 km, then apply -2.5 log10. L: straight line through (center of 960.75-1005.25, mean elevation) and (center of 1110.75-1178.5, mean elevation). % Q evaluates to -0.190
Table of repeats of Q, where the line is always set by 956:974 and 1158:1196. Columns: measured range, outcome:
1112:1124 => -0.03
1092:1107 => -0.23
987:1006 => -0.08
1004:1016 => -0.08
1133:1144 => -0.03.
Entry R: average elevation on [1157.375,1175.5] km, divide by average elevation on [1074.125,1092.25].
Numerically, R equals 0.6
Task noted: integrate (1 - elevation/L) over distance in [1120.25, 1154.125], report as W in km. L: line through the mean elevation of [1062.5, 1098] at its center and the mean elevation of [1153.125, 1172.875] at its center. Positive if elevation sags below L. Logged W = 3.6 km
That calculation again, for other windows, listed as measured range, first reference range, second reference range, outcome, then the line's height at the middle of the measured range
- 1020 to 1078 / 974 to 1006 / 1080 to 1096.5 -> -4.3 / 17.2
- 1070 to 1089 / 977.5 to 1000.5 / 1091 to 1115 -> -3.6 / 15.1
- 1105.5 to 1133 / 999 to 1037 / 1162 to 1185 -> 1.6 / 13.2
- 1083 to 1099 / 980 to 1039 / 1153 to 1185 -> -4.8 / 13.8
